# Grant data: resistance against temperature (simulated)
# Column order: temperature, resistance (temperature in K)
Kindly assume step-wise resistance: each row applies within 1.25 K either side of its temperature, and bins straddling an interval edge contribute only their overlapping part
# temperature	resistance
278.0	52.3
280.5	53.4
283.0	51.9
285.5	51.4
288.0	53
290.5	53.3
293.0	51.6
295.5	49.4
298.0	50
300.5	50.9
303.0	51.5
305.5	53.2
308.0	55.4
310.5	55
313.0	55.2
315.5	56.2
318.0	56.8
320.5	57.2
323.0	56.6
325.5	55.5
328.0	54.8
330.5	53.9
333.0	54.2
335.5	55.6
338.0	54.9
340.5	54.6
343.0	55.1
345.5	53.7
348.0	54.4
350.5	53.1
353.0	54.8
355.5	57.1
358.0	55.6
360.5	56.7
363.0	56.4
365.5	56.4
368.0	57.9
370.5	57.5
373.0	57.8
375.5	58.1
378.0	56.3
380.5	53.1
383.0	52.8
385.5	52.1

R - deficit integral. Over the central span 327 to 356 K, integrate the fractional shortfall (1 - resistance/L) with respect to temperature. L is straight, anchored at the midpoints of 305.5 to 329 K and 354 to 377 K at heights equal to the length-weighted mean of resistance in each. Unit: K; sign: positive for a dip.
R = 0.90 K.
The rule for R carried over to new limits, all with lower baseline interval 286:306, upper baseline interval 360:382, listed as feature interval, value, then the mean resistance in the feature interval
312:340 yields -1.0 K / 55.5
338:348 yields 0.0 K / 54.5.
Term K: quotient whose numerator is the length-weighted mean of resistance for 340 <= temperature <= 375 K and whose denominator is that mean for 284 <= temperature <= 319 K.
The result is 1.1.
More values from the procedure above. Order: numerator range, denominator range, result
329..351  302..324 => 0.99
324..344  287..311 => 1.05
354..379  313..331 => 1.02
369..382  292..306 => 1.11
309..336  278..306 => 1.07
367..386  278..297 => 1.07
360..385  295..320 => 1.05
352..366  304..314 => 1.03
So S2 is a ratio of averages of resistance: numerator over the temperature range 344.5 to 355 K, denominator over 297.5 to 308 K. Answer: 1.04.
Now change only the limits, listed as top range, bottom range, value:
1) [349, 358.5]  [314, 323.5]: 0.97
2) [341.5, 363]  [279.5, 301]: 1.07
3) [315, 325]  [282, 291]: 1.08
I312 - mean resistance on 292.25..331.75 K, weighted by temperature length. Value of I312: 54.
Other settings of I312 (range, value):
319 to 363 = 55.2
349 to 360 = 55.2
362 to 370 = 57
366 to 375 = 57.7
